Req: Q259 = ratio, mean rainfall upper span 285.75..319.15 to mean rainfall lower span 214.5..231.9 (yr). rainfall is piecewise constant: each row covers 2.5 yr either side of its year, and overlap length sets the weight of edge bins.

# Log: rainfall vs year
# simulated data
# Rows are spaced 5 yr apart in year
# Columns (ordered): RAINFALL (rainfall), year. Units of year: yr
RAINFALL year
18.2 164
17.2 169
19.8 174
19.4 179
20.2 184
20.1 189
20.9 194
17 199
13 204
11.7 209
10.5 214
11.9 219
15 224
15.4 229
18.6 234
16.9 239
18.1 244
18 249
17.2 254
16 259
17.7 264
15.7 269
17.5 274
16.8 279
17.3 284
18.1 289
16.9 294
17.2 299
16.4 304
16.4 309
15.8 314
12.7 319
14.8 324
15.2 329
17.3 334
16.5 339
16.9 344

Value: 1.20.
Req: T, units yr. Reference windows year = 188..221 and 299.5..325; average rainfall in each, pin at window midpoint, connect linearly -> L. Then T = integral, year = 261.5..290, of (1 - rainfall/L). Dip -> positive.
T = -3.6 yr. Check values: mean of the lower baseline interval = 14.8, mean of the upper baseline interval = 15.4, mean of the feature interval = 17.1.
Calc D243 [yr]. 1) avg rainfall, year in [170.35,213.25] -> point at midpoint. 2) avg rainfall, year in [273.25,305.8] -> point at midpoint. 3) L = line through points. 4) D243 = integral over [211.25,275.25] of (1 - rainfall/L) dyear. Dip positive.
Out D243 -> 4.83 yr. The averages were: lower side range 17.5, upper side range 17.2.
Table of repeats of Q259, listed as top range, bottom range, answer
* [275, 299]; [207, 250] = 1.15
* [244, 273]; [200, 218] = 1.40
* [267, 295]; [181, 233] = 1.09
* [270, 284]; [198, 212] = 1.27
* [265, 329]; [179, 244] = 1.01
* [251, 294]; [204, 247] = 1.16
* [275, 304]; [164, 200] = 0.89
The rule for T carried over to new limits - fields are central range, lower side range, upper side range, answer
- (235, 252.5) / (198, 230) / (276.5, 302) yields -3.4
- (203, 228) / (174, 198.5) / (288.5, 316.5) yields 8.5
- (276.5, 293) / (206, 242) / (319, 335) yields -2.8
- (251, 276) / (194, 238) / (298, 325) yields -2.9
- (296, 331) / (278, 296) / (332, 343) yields 3.2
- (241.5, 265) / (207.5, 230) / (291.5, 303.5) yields -4.5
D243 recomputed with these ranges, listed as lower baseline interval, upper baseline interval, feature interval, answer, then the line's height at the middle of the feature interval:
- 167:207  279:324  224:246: 0.7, 17.5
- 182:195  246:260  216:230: 3.6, 18.7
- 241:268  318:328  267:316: -4.0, 15.6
